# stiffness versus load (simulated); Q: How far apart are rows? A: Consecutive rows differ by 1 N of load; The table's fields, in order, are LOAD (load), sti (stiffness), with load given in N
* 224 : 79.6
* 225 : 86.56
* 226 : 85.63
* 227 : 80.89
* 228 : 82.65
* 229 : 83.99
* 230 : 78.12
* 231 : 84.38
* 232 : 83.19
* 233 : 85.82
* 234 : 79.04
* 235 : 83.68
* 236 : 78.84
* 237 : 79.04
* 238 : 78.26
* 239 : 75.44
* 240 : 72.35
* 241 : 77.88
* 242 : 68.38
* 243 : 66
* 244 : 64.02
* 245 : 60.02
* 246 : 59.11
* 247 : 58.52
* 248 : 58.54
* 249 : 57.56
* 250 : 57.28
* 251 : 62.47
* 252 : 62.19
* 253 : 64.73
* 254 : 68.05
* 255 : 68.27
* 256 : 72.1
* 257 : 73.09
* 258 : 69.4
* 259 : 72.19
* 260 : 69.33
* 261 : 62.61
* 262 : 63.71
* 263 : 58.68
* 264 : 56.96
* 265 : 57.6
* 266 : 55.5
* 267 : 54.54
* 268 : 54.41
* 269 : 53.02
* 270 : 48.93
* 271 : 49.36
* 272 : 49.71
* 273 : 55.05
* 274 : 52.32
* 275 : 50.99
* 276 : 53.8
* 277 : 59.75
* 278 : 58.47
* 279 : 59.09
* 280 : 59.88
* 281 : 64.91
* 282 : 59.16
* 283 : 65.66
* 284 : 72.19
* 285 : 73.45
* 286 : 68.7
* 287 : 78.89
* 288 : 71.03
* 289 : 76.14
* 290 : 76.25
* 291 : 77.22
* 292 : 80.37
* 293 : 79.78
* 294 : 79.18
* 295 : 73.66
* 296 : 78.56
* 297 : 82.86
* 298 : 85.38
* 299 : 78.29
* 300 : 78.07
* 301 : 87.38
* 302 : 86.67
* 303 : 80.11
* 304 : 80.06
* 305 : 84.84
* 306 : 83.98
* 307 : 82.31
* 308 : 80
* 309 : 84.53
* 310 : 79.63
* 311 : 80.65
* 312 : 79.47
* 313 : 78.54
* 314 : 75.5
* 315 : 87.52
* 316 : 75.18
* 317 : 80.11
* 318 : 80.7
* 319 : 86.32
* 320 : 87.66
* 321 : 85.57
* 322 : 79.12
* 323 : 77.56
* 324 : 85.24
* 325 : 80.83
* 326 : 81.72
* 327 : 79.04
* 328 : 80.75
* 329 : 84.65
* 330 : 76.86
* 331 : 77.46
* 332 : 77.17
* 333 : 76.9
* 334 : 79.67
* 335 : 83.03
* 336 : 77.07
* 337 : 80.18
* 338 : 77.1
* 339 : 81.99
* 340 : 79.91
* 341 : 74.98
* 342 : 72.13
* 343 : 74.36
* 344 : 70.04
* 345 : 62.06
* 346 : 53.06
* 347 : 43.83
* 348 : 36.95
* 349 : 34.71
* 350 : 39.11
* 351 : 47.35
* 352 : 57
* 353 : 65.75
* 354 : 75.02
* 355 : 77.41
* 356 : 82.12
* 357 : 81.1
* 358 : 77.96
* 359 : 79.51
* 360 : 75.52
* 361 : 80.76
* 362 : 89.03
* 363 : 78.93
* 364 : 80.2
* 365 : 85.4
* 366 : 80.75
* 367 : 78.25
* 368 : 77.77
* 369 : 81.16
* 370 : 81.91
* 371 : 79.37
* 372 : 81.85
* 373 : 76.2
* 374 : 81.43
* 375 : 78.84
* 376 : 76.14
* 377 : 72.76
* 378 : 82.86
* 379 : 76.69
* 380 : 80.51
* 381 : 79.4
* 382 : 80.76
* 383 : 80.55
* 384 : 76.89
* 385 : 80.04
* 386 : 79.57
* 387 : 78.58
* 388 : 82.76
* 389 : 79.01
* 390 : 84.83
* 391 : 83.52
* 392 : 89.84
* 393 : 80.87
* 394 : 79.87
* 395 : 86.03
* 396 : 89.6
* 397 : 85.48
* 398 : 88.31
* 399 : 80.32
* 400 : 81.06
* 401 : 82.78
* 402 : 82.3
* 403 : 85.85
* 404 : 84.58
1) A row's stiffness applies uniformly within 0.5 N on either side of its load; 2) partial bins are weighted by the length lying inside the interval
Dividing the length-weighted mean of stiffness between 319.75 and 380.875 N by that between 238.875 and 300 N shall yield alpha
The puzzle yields 1.14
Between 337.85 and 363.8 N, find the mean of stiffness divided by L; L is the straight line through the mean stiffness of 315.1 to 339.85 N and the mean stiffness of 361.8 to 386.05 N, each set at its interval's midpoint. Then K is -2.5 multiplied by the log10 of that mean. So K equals 0.18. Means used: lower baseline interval 80.6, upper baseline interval 79.8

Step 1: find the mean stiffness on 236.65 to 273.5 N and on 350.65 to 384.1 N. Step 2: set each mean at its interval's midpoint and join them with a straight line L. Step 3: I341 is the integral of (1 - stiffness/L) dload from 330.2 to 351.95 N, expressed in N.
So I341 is 2.2 N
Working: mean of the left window 63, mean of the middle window 66.6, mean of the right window 77.7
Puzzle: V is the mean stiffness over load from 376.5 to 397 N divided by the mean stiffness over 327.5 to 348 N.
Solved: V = 1.11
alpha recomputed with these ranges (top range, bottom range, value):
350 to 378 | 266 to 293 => 1.22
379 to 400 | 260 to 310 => 1.19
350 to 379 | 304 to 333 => 0.94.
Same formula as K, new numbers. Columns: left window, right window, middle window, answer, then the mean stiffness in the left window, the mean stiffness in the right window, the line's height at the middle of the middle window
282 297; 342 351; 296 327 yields -0.231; 74.8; 52.7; 66.3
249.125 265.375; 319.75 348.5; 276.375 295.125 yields -0.022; 64.8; 75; 68.6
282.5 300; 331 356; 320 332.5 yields -0.153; 76.4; 67.1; 70.1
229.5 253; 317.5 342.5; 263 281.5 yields 0.316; 70.7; 80.1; 74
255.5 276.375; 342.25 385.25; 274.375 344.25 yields -0.181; 58.8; 72.8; 65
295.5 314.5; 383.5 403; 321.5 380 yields 0.106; 81.4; 82.8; 82.1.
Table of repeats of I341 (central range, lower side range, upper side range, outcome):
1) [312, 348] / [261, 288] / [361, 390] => -3.2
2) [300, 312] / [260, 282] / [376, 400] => -3.5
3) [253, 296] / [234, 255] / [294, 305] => 6.1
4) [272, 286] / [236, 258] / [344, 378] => 1.7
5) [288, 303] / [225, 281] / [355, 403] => -1.8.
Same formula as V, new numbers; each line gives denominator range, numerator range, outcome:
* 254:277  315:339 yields 1.36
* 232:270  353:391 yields 1.20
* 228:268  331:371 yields 1.05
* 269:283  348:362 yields 1.20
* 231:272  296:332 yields 1.23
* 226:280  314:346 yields 1.19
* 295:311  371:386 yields 0.96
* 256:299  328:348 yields 1.12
